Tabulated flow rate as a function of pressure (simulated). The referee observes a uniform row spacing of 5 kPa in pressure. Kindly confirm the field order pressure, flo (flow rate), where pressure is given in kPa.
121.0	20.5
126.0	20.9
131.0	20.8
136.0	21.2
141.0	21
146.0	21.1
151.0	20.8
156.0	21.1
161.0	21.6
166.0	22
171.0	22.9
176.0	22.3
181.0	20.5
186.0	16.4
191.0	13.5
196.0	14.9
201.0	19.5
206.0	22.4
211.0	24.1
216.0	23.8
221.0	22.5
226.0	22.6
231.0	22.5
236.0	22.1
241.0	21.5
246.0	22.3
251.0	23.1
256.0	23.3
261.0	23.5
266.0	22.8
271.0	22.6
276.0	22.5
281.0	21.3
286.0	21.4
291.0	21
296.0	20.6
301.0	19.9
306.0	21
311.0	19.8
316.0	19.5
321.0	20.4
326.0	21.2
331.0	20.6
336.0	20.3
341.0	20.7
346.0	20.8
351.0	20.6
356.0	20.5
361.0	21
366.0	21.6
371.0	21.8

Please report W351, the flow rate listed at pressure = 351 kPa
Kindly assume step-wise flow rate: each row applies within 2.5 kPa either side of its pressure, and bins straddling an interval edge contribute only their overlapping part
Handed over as 20.6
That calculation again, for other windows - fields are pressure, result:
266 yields 22.8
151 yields 20.8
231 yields 22.5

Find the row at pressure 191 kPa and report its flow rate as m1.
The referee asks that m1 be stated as 13.5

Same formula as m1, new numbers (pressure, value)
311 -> 19.8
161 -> 21.6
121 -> 20.5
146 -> 21.1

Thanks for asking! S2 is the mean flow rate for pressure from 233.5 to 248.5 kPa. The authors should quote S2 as 22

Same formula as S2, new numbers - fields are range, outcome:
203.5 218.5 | 23.4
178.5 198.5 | 16.3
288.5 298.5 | 20.8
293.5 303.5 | 20.2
